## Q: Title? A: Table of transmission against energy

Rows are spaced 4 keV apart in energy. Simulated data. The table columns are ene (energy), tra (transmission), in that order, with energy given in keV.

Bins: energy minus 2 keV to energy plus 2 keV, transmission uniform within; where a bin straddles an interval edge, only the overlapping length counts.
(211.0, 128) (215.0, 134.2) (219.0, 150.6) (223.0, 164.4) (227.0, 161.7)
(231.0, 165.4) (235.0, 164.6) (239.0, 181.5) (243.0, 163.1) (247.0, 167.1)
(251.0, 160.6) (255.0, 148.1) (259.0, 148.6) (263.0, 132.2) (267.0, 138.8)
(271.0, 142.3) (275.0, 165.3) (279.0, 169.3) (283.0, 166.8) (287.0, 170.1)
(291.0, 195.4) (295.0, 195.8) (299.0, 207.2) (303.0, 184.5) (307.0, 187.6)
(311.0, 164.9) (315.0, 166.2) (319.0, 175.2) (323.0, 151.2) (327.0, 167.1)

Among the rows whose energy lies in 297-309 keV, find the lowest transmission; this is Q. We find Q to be 184.5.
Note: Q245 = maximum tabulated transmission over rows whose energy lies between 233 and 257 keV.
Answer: 181.5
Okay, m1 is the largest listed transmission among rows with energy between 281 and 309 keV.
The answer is 207.2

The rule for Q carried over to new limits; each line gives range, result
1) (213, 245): 134.2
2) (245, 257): 148.1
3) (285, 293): 170.1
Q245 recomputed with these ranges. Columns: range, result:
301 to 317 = 187.6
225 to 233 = 165.4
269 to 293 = 195.4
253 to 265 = 148.6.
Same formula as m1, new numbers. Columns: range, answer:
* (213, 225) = 164.4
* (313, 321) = 175.2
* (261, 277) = 165.3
